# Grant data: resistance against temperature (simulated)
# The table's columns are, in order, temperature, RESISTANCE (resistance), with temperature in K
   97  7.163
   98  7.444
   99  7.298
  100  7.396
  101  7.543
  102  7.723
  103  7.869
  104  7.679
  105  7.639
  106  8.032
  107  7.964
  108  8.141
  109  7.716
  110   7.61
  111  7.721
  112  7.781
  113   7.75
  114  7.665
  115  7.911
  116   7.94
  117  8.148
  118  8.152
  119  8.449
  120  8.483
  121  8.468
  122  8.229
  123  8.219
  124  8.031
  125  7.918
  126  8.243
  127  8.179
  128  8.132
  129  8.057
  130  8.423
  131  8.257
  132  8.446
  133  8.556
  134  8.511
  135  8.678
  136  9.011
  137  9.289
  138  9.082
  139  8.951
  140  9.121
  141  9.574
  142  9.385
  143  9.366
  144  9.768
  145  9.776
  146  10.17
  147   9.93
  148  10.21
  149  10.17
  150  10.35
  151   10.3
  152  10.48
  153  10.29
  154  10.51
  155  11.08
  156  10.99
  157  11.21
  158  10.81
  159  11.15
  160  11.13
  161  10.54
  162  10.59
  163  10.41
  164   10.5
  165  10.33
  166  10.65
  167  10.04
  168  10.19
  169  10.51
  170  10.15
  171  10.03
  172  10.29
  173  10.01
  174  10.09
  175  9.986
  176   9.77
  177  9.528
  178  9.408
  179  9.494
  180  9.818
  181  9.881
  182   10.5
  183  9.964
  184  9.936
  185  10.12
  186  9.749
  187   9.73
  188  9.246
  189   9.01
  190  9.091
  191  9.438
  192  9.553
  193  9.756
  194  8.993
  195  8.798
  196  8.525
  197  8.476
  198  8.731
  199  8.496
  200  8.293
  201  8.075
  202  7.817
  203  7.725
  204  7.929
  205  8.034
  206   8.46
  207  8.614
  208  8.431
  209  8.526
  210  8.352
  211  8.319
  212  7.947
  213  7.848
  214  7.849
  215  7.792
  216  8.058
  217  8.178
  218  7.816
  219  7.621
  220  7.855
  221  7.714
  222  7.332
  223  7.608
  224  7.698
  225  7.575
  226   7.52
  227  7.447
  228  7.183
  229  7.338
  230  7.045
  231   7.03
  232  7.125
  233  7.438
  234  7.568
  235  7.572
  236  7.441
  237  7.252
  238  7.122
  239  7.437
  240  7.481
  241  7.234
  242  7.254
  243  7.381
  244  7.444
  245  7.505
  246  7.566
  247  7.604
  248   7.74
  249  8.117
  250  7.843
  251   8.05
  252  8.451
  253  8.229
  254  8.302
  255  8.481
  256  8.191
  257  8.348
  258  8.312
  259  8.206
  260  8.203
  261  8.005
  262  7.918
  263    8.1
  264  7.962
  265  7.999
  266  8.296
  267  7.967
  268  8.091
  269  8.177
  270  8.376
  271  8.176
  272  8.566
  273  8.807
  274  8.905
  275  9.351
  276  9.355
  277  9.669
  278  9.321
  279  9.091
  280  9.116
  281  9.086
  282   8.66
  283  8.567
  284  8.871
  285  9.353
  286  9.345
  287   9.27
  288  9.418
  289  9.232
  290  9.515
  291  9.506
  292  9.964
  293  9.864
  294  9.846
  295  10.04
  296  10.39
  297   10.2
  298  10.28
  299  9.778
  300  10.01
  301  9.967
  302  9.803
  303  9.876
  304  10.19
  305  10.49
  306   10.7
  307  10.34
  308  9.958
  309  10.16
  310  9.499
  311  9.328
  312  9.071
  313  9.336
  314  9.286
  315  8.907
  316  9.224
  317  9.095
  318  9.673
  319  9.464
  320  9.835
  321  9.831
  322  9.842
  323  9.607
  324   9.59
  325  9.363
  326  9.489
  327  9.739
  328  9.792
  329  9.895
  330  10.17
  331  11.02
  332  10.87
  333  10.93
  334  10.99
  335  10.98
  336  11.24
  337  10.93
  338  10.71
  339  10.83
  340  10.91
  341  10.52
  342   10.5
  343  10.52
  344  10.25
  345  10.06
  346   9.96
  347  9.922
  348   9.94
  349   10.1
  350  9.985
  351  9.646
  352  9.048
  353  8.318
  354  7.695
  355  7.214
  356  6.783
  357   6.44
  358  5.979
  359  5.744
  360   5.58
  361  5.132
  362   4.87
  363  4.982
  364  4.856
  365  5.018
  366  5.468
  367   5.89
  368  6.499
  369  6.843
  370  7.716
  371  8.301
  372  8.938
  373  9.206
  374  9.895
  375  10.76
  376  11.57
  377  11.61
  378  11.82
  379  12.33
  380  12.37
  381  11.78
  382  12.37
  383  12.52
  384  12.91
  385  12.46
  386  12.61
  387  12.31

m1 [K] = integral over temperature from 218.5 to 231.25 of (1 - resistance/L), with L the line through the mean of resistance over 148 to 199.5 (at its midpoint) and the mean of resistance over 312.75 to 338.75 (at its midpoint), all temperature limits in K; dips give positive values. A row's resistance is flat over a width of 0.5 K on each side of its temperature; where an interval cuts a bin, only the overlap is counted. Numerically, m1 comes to 3.2 K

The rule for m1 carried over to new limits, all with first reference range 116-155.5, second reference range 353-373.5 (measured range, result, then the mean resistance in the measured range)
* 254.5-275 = -1.80 K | 8.28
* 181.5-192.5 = -1.52 K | 9.67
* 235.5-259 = 0.08 K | 7.78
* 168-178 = -1.58 K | 10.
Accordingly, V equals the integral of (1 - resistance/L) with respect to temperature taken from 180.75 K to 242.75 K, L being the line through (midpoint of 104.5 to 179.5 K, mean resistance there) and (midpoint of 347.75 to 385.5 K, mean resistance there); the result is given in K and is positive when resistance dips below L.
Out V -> 5.9 K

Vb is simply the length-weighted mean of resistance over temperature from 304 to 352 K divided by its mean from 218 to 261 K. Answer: 1.31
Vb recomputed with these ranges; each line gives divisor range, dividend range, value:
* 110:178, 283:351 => 1.06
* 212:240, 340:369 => 1.03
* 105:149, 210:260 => 0.90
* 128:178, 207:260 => 0.79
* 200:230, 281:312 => 1.23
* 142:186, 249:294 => 0.85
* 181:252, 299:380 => 1.13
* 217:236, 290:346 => 1.34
